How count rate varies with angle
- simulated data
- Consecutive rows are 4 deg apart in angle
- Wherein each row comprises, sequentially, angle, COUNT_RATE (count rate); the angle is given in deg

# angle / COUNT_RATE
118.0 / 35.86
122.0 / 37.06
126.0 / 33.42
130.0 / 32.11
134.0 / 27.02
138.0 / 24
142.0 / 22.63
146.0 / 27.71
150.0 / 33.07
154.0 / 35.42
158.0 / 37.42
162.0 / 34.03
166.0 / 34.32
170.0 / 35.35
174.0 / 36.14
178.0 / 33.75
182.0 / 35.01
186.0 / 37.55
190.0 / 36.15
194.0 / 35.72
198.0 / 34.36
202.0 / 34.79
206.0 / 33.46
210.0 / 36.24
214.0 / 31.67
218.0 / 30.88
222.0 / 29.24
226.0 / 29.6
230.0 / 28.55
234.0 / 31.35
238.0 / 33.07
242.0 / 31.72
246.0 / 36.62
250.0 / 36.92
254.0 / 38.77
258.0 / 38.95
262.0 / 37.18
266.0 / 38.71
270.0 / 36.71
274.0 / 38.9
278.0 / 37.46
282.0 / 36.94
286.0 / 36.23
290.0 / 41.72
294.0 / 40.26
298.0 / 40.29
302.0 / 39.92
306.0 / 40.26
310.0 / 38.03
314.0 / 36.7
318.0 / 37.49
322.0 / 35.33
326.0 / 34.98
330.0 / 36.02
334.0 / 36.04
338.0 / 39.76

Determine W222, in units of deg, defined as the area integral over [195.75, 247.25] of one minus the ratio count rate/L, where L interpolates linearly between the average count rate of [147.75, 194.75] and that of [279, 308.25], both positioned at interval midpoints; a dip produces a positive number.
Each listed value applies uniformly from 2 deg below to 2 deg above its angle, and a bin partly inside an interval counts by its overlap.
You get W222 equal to 6.3 deg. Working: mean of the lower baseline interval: 35.3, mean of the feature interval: 32.4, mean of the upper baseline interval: 39.3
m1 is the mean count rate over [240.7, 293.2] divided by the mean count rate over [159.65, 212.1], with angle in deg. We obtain 1.07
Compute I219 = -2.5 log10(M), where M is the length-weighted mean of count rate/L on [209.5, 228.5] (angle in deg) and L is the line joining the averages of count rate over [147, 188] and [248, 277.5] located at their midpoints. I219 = 0.18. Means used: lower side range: 35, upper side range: 38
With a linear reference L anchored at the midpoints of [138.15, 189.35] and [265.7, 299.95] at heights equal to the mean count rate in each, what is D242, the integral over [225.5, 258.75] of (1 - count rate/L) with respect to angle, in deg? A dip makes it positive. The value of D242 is 2.6 deg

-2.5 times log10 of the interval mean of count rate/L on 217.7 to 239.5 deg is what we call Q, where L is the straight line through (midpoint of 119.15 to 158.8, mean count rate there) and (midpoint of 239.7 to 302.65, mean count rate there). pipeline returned 0.17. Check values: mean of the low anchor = 30.9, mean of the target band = 30.4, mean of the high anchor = 37.9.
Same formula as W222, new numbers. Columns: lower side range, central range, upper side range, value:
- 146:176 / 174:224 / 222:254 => -0.7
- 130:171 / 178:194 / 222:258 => -1.9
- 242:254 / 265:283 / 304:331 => -0.6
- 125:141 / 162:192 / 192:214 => -2.8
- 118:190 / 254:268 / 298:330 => -0.9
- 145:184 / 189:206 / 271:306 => 0.3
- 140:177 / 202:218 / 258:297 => 0.8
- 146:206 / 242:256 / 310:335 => -0.4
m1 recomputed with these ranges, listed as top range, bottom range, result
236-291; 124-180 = 1.16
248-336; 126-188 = 1.17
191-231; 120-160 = 1.05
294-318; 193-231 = 1.20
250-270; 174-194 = 1.07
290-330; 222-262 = 1.13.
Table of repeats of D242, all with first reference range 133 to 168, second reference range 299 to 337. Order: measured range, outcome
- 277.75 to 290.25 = -0.6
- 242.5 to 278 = -2.5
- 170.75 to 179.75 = -0.9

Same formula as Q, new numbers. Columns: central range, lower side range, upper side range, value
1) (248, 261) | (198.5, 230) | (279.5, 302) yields -0.068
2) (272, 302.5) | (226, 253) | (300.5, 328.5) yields -0.089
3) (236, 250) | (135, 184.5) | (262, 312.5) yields 0.070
